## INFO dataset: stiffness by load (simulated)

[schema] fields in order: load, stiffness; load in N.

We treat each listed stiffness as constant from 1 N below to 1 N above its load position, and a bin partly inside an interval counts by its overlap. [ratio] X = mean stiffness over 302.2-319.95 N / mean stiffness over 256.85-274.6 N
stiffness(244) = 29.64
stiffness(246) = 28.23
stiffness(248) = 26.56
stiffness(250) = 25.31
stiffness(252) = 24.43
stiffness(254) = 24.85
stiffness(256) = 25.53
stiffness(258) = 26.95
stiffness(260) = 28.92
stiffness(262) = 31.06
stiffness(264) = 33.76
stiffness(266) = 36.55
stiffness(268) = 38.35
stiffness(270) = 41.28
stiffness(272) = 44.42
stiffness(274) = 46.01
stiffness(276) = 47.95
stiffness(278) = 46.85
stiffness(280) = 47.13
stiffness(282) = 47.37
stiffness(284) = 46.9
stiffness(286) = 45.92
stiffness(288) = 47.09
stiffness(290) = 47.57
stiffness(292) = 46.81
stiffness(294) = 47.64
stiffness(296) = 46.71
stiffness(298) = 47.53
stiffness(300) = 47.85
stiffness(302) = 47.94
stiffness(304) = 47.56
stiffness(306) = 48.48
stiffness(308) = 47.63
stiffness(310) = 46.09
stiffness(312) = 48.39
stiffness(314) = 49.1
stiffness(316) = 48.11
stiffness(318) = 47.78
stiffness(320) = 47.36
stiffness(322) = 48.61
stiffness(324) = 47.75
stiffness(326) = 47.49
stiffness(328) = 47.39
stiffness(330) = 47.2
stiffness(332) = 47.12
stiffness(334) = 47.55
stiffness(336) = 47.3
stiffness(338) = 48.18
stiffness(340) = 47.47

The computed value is 1.33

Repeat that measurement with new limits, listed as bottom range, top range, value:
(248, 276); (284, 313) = 1.43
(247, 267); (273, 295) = 1.66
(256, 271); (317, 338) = 1.43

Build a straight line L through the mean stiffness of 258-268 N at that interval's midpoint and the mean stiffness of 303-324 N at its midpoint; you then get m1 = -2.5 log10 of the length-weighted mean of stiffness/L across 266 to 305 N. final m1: -0.17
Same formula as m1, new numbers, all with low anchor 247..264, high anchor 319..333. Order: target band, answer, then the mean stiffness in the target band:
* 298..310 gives -0.161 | 47.7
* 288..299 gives -0.233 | 47.2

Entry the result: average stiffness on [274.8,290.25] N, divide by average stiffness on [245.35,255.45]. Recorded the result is 1.8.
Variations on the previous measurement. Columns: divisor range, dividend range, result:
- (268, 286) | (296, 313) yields 1.05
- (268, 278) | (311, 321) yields 1.08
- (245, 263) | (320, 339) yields 1.77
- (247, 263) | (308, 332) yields 1.79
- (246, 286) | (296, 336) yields 1.31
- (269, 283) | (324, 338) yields 1.03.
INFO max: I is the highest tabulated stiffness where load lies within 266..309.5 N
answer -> 48.48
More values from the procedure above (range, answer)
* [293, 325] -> 49.1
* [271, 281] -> 47.95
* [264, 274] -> 46.01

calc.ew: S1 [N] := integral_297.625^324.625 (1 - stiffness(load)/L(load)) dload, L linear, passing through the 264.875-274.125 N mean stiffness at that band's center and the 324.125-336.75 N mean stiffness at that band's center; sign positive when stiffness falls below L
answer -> -1.6 N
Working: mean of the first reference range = 40.8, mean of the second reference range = 47.4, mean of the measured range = 47.9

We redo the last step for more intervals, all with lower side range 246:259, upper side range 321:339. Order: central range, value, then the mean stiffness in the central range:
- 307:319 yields -1.41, 47.9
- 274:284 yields -4.18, 47.2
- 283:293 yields -3.09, 46.9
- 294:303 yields -2.04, 47.5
